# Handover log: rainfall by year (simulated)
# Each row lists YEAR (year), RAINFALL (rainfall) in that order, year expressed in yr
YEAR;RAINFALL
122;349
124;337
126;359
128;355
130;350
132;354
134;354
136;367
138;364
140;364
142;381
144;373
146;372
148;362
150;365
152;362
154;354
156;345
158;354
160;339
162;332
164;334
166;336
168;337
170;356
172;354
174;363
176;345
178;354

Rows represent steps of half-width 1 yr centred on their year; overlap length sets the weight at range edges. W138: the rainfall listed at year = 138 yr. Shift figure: 364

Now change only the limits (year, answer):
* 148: 362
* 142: 381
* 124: 337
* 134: 354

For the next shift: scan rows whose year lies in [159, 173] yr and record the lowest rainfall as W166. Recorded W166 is 332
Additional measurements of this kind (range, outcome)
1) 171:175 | 354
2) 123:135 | 337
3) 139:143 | 364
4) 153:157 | 345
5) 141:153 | 362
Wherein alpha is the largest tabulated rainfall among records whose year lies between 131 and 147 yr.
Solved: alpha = 381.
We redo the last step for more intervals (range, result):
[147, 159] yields 365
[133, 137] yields 367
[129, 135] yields 354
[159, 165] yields 339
